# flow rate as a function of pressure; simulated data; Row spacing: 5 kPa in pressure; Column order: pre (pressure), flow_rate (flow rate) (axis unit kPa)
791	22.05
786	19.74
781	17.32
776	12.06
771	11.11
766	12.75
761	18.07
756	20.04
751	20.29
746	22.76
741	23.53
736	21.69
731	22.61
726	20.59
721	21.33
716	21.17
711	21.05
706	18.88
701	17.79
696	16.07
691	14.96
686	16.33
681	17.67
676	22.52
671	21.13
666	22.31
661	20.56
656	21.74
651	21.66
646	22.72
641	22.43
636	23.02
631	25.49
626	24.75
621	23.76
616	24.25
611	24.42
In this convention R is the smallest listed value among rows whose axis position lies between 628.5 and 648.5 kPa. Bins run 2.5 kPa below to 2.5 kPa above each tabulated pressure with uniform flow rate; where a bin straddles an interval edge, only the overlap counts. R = 22.43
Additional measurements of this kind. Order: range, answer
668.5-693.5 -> 14.96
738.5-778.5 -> 11.11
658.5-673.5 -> 20.56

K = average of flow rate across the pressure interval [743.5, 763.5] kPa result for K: 20.3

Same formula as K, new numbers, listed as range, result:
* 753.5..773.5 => 15.5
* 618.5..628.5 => 24.3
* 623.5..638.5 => 24.4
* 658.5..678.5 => 21.6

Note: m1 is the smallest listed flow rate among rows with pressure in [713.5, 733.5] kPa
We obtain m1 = 20.59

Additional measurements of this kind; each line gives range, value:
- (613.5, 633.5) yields 23.76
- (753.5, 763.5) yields 18.07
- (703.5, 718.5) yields 18.88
